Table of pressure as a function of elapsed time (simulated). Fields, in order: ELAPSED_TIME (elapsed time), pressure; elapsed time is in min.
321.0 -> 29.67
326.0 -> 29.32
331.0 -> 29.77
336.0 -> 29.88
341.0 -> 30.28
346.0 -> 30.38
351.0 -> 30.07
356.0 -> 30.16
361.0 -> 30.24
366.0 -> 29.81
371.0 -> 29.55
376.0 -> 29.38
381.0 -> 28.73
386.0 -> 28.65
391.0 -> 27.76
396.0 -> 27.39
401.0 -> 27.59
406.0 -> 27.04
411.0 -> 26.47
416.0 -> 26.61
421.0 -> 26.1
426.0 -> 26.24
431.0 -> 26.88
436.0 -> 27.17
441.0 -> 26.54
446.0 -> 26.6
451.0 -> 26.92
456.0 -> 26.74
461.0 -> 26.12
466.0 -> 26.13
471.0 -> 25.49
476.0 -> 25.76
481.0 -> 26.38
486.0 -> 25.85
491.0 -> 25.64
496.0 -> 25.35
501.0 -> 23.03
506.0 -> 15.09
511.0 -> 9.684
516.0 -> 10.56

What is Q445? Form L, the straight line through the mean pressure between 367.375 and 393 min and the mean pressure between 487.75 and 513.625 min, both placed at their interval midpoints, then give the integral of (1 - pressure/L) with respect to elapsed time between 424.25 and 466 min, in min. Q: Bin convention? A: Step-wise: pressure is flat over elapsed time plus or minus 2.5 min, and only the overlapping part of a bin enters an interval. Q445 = -4.6 min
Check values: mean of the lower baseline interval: 28.9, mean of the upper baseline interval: 19.9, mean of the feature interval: 26.6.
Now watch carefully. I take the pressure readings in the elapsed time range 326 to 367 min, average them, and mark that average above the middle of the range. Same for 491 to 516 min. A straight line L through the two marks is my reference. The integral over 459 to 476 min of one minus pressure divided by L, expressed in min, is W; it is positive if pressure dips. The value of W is -4.01 min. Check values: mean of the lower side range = 30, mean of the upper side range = 18.3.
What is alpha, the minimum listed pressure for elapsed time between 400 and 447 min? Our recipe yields 26.1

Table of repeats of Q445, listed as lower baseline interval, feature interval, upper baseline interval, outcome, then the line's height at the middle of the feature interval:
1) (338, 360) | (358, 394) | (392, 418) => -0.6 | 28.7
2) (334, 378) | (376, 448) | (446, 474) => 2.0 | 28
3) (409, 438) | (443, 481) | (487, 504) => -1.2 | 25.5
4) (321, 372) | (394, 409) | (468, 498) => 0.5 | 28.3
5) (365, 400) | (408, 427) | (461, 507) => 0.6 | 27.3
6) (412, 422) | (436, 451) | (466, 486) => -0.3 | 26.2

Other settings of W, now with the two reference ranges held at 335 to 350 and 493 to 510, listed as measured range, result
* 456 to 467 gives -1.7 min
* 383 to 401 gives -0.5 min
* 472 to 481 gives -1.7 min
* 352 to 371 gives -0.6 min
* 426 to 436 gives -0.9 min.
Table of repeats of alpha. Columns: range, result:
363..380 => 29.38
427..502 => 23.03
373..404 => 27.39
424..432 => 26.24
